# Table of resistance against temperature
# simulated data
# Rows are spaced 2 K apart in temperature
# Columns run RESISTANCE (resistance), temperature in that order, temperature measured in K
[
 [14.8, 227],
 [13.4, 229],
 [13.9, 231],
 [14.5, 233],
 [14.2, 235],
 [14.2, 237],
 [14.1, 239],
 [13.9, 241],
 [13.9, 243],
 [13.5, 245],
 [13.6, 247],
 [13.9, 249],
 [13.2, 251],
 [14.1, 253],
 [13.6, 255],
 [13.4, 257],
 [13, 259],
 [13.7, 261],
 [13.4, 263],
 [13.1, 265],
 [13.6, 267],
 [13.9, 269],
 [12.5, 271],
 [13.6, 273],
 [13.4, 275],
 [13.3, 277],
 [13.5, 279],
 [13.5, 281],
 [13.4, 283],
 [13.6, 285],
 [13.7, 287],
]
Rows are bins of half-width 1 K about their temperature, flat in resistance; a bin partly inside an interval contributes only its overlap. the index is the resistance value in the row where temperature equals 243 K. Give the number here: 13.9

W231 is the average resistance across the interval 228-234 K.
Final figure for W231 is 13.9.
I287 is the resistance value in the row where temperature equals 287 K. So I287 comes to 13.7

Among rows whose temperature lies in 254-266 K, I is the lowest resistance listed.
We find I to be 13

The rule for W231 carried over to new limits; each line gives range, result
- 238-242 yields 14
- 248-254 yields 13.7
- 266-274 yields 13.4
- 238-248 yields 13.8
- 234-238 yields 14.2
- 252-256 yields 13.8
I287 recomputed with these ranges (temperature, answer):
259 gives 13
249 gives 13.9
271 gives 12.5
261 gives 13.7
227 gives 14.8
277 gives 13.3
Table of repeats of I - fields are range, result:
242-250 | 13.5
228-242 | 13.4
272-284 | 13.3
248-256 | 13.2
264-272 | 12.5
